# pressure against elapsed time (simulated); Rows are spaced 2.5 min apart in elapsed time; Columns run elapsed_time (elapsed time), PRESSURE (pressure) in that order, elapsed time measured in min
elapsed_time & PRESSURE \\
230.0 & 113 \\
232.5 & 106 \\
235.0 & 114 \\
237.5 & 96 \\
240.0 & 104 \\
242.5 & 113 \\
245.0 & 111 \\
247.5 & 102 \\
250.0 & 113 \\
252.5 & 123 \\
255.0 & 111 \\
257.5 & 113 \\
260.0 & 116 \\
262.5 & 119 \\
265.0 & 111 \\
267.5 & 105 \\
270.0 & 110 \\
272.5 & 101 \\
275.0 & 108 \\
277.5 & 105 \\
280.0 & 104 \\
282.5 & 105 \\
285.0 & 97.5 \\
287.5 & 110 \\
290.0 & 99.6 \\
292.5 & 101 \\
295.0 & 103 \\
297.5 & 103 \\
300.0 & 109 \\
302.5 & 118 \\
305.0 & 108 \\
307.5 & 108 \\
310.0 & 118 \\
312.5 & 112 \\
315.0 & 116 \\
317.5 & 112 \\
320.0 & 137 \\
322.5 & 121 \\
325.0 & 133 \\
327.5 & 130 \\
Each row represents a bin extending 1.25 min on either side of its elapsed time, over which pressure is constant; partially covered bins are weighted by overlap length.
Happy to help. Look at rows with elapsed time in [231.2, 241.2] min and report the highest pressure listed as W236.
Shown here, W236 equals 114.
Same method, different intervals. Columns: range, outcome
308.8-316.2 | 118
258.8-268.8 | 119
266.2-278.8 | 110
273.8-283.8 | 108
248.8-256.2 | 123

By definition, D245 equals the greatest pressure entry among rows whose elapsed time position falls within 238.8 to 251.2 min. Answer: 113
